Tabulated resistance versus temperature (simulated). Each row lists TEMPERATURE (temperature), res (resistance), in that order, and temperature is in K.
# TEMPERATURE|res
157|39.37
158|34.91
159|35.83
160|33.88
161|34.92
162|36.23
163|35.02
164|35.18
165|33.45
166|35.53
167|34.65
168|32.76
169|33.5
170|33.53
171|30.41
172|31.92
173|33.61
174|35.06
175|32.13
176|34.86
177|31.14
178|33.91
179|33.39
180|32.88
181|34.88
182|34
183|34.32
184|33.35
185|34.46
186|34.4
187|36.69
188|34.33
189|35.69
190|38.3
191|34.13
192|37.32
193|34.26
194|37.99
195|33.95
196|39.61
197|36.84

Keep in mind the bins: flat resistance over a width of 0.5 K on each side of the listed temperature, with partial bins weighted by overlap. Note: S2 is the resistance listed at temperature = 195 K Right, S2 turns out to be 33.95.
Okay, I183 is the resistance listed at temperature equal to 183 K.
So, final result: 34.32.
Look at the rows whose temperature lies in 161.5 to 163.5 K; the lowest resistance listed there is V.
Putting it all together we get 35.02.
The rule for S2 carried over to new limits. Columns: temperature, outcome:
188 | 34.33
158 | 34.91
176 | 34.86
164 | 35.18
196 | 39.61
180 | 32.88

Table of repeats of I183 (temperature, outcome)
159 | 35.83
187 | 36.69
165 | 33.45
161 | 34.92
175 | 32.13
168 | 32.76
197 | 36.84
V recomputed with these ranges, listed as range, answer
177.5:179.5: 33.39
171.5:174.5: 31.92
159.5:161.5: 33.88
